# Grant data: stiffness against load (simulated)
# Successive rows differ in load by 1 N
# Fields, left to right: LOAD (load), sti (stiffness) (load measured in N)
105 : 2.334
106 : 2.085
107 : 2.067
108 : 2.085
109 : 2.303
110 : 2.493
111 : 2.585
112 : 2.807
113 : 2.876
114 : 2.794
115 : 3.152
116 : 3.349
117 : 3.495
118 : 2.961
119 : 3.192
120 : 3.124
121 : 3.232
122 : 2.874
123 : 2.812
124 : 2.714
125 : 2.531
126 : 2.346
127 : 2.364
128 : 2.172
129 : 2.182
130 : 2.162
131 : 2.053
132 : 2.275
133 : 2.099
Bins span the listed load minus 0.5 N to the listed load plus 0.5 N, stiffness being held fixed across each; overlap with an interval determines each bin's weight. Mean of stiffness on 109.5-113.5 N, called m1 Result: 2.69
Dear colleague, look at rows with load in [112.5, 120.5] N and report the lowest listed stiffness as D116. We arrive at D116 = 2.794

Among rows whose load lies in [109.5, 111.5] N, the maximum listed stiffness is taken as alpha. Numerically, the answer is 2.585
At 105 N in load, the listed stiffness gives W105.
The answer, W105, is 2.334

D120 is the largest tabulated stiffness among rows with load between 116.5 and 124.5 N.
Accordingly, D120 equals 3.495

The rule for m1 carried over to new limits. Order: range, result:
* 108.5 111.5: 2.46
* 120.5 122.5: 3.05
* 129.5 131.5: 2.11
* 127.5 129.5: 2.18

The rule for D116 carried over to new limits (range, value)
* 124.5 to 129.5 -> 2.172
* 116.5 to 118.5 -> 2.961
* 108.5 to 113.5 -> 2.303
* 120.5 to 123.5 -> 2.812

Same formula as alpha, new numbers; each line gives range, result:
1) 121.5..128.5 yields 2.874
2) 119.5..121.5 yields 3.232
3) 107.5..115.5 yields 3.152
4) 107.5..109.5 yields 2.303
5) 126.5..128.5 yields 2.364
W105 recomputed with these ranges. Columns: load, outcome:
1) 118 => 2.961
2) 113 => 2.876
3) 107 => 2.067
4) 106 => 2.085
